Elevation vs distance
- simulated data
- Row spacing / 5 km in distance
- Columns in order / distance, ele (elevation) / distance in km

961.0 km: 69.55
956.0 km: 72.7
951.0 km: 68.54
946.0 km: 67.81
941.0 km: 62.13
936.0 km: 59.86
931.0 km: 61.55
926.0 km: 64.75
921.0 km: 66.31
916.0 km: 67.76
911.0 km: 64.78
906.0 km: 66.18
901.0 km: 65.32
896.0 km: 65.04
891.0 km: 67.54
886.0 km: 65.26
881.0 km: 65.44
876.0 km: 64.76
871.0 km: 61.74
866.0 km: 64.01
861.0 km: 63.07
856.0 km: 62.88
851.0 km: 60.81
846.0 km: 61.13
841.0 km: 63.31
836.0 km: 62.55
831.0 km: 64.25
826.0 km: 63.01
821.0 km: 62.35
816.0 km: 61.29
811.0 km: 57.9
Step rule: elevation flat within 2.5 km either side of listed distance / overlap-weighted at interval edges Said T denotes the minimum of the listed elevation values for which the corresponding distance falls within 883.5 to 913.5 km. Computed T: 64.78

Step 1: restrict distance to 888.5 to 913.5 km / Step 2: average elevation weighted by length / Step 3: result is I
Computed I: 65.8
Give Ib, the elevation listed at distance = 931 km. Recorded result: 61.55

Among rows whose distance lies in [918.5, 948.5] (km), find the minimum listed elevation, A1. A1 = 59.86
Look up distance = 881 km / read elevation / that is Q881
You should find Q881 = 65.44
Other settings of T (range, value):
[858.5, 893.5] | 61.74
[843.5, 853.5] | 60.81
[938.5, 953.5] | 62.13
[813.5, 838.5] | 61.29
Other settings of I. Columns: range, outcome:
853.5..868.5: 63.3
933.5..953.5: 64.6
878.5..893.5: 66.1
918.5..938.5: 63.1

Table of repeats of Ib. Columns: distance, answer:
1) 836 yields 62.55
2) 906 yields 66.18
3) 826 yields 63.01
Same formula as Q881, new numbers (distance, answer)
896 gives 65.04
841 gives 63.31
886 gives 65.26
